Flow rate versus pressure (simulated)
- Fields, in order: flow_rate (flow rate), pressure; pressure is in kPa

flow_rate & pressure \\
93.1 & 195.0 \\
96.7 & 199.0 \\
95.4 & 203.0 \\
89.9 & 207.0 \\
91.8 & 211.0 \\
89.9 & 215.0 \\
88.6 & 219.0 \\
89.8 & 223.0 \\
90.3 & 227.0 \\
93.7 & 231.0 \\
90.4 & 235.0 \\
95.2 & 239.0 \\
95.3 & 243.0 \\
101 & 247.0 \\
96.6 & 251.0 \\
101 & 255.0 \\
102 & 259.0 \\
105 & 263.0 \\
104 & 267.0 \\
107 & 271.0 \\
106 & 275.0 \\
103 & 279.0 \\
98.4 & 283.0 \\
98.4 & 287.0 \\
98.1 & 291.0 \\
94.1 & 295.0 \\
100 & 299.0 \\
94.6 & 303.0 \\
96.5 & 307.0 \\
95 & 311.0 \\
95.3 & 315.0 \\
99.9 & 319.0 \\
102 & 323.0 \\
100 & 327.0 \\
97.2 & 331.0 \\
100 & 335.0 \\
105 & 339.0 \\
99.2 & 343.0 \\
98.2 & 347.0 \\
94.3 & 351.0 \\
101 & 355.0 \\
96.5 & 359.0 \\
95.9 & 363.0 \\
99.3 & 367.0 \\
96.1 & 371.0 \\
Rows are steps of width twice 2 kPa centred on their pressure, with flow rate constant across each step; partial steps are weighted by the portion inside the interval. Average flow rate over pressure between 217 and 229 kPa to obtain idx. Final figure 89.6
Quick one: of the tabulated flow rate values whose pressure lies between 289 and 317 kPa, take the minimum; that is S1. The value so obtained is 94.1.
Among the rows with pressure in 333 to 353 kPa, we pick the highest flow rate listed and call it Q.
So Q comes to 105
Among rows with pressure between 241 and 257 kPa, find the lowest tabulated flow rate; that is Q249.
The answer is 95.3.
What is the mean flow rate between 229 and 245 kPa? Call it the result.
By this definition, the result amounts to 93.7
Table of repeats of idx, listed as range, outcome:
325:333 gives 98.6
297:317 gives 96.3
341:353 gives 97.2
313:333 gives 98.9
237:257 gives 97.8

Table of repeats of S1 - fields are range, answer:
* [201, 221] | 88.6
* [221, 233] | 89.8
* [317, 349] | 97.2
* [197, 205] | 95.4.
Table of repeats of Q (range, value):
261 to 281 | 107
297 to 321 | 100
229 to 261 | 102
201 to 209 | 95.4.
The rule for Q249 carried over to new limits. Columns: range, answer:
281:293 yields 98.1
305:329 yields 95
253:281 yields 101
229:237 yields 90.4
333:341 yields 100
